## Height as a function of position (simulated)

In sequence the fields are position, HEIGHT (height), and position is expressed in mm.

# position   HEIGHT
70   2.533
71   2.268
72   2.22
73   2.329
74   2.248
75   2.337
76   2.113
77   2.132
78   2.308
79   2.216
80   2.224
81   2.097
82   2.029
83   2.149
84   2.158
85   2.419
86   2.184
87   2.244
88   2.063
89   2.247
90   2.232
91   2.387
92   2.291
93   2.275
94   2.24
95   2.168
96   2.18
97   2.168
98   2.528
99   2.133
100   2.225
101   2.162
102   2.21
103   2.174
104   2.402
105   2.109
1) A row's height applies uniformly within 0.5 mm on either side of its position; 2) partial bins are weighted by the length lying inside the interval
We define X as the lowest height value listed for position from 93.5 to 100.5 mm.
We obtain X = 2.133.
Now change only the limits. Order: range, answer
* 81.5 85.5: 2.029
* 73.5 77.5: 2.113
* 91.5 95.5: 2.168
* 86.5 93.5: 2.063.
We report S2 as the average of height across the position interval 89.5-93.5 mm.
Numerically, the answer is 2.3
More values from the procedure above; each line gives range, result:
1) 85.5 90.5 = 2.19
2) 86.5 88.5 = 2.15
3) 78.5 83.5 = 2.14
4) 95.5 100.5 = 2.25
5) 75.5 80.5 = 2.2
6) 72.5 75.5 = 2.3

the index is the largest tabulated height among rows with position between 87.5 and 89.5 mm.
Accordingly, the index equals 2.247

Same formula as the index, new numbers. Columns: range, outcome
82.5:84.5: 2.158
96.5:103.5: 2.528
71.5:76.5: 2.337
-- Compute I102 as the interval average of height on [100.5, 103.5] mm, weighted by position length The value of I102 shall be 2.18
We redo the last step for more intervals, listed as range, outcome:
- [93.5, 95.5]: 2.2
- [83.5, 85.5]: 2.29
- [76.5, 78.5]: 2.22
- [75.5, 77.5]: 2.12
